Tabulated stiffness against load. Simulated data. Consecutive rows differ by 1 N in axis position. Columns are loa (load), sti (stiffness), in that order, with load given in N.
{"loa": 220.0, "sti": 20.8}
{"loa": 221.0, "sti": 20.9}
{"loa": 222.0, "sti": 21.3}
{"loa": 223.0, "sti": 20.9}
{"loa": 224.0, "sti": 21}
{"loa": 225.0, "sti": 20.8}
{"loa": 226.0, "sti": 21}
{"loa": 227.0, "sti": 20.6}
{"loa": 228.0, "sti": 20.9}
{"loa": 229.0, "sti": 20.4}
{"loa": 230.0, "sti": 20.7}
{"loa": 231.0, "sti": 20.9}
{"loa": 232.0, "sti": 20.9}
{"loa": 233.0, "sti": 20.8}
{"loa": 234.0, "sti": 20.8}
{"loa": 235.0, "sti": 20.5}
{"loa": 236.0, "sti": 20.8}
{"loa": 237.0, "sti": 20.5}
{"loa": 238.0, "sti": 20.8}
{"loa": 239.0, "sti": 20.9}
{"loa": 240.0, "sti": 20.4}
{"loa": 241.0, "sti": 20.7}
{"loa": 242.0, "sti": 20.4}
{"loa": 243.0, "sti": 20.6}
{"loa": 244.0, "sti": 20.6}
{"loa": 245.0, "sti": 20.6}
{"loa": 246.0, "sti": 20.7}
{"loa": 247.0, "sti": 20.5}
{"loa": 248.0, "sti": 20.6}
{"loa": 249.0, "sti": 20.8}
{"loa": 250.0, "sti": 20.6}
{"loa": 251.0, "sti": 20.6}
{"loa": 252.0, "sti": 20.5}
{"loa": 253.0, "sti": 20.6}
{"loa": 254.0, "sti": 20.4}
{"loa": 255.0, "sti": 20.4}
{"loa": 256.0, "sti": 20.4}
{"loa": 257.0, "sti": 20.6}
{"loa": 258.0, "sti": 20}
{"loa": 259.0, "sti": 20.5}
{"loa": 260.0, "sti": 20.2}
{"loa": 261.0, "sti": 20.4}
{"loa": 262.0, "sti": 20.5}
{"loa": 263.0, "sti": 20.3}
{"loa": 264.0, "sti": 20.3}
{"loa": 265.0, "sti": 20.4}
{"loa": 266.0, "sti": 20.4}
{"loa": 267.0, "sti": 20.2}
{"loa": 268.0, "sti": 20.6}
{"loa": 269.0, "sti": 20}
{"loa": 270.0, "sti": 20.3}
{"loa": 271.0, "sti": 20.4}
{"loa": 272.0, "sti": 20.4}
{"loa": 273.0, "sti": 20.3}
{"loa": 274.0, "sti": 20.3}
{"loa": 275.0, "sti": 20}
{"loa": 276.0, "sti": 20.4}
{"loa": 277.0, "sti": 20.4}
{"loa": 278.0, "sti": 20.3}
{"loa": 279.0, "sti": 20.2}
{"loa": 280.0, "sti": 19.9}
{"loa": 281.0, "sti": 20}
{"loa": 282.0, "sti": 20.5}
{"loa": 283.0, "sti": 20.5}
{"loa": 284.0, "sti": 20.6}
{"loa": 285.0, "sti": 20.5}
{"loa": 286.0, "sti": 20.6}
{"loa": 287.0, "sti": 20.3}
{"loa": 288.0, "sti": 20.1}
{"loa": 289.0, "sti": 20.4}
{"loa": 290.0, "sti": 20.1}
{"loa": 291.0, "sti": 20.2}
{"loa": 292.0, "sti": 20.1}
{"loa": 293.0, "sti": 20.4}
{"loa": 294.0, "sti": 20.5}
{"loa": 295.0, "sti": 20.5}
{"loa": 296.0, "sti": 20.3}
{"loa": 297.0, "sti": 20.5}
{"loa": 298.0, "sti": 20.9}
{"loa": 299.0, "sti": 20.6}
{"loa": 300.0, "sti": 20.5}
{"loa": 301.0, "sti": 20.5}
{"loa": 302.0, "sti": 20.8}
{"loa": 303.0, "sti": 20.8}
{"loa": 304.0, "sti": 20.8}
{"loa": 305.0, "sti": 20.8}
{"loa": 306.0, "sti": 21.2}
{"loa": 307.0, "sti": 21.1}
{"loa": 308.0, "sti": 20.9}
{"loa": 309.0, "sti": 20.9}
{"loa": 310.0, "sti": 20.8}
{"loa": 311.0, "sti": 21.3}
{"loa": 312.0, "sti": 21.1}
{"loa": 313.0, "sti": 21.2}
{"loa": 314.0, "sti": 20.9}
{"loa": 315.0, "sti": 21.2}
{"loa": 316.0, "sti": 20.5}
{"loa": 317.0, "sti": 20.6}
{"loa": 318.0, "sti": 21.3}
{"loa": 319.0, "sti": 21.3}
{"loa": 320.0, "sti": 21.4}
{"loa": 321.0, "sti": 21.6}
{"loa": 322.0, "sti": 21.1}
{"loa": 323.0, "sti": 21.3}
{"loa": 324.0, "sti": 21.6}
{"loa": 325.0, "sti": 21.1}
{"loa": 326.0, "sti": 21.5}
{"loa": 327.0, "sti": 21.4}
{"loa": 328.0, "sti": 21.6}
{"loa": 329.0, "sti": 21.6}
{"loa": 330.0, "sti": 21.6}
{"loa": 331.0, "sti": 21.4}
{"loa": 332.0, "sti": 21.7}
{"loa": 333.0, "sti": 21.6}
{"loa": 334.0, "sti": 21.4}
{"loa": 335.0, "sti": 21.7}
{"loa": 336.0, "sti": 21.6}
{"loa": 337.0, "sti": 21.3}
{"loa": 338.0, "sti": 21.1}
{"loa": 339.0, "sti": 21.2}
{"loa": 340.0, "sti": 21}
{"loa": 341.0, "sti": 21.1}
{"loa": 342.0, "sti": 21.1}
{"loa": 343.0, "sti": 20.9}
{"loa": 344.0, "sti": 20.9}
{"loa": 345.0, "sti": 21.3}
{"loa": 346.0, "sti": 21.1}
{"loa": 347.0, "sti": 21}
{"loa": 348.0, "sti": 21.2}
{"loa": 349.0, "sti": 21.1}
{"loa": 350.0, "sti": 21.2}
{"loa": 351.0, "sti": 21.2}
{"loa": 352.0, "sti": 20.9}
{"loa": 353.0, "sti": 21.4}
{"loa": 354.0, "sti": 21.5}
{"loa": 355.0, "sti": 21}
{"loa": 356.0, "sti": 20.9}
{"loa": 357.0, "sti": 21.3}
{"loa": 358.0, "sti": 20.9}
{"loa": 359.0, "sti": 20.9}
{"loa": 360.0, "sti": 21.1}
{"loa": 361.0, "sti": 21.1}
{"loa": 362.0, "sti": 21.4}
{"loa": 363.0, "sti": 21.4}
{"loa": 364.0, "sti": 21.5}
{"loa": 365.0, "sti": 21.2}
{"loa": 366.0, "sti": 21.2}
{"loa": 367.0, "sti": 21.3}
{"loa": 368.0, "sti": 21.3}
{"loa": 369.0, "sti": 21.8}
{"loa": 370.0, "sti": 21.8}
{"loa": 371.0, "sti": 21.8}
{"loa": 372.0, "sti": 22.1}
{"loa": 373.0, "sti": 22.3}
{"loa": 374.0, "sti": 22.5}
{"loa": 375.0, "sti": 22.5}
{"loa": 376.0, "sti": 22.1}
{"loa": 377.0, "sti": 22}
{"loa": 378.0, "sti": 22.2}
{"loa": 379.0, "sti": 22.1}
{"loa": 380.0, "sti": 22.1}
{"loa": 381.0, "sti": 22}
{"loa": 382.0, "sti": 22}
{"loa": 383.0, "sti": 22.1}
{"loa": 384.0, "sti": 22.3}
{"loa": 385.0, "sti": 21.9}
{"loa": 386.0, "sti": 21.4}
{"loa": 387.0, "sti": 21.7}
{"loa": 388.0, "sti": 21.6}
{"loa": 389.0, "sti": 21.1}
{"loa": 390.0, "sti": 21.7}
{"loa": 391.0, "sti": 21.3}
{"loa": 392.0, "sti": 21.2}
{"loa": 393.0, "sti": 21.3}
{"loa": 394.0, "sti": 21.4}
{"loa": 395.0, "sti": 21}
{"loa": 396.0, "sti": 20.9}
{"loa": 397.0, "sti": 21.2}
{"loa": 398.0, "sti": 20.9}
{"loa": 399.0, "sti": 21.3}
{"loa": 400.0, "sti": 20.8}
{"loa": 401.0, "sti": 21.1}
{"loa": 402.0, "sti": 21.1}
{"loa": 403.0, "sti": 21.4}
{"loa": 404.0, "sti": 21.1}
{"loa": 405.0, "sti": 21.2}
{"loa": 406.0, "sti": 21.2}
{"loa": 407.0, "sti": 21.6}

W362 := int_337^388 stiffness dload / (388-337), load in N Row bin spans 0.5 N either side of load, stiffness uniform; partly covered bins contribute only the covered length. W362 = 21.5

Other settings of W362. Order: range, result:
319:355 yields 21.3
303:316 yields 21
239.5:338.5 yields 20.7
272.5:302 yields 20.4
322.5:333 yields 21.5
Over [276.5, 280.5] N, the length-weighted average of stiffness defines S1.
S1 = 20.2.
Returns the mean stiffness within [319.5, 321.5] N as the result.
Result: 21.5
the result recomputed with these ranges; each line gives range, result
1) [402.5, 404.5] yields 21.2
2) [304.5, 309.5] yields 21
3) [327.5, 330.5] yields 21.6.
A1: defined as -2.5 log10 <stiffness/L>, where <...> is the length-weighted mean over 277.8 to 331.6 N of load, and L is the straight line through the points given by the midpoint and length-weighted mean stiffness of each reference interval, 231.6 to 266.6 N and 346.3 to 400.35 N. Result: 0.01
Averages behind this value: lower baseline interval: 20.5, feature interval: 20.8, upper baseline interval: 21.5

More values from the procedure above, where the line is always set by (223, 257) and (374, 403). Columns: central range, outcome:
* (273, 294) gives 0.03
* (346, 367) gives 0.01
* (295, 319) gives 0.01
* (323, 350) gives 0.00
